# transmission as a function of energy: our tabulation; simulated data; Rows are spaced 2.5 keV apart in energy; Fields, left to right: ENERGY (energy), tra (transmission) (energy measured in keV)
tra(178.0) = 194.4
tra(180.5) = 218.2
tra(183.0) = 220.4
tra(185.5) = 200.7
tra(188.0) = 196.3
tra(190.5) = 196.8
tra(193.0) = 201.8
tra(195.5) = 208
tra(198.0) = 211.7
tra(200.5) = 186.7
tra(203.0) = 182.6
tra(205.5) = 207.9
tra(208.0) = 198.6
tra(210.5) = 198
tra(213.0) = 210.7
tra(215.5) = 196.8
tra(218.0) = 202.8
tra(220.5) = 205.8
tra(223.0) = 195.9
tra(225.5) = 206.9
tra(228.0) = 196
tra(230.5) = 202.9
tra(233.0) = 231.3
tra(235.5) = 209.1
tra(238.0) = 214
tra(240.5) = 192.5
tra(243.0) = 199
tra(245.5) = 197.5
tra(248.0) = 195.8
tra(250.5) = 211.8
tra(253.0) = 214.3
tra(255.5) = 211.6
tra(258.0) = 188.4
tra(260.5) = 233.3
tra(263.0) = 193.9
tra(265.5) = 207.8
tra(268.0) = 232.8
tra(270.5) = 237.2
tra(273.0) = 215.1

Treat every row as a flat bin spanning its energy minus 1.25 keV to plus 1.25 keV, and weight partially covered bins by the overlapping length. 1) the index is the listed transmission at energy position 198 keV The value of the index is 211.7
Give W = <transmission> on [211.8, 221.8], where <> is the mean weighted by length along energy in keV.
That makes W 204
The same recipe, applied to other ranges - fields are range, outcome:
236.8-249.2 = 200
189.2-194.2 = 199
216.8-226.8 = 203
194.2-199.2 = 210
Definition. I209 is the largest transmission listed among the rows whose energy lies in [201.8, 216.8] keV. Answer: 210.7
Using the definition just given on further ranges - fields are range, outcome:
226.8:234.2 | 231.3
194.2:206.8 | 211.7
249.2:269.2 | 233.3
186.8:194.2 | 201.8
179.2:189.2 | 220.4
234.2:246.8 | 214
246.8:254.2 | 214.3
